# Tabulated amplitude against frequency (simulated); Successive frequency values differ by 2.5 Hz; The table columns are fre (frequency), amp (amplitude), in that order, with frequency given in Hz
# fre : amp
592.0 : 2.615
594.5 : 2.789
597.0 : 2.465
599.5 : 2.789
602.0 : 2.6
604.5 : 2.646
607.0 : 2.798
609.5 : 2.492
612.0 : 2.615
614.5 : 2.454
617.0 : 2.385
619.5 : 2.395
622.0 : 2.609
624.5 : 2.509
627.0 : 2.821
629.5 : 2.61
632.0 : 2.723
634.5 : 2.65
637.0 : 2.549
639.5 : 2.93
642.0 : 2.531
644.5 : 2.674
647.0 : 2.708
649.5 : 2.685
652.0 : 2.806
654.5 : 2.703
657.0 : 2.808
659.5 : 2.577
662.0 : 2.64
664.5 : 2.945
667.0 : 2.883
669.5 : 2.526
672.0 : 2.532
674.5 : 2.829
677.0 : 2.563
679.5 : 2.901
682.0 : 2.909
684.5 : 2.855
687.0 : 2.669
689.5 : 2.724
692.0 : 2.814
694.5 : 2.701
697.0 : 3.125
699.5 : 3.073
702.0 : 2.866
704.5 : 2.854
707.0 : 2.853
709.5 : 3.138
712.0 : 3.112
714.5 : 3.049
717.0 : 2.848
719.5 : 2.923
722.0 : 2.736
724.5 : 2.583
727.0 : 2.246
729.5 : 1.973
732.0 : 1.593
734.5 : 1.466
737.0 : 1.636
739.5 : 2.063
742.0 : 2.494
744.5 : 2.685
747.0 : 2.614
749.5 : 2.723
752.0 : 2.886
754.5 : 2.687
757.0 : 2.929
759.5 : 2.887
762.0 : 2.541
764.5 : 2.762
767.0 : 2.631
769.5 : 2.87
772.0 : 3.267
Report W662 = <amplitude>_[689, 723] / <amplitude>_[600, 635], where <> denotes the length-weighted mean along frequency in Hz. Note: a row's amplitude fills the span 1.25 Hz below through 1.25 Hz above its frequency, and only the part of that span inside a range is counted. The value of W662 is 1.1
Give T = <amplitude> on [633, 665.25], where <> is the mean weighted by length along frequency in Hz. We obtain 2.7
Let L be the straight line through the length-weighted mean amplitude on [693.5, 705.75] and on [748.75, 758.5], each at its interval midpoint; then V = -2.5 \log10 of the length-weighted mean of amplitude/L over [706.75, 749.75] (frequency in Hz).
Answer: 0.16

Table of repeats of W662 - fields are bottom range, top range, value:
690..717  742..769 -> 0.93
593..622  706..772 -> 1.00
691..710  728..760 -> 0.80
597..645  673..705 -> 1.08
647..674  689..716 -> 1.08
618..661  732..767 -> 0.93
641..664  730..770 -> 0.91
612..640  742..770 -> 1.05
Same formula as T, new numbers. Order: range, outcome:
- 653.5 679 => 2.71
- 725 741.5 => 1.89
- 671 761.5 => 2.65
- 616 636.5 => 2.59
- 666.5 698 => 2.77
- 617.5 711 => 2.75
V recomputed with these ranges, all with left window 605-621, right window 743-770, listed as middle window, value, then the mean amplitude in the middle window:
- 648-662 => -0.05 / 2.71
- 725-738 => 0.42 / 1.83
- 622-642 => -0.05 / 2.67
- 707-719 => -0.13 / 3.01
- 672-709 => -0.08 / 2.83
